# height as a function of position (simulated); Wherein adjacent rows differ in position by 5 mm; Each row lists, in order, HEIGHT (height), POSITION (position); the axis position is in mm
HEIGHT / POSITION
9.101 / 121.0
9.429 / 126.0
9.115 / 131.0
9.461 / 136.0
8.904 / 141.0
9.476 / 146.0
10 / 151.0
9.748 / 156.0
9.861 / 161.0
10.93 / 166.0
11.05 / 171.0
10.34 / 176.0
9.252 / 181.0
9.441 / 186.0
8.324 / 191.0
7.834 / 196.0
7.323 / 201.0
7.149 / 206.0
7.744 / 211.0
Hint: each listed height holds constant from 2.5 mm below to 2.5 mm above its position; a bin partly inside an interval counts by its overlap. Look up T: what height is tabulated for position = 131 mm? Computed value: 9.115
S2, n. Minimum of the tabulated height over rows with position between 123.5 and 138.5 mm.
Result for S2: 9.115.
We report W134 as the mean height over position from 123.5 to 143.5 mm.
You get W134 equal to 9.23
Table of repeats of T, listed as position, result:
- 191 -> 8.324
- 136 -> 9.461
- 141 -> 8.904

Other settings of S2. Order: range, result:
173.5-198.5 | 7.834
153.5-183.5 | 9.252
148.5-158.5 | 9.748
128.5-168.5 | 8.904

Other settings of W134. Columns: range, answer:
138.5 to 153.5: 9.46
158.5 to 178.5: 10.5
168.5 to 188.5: 10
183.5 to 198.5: 8.53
